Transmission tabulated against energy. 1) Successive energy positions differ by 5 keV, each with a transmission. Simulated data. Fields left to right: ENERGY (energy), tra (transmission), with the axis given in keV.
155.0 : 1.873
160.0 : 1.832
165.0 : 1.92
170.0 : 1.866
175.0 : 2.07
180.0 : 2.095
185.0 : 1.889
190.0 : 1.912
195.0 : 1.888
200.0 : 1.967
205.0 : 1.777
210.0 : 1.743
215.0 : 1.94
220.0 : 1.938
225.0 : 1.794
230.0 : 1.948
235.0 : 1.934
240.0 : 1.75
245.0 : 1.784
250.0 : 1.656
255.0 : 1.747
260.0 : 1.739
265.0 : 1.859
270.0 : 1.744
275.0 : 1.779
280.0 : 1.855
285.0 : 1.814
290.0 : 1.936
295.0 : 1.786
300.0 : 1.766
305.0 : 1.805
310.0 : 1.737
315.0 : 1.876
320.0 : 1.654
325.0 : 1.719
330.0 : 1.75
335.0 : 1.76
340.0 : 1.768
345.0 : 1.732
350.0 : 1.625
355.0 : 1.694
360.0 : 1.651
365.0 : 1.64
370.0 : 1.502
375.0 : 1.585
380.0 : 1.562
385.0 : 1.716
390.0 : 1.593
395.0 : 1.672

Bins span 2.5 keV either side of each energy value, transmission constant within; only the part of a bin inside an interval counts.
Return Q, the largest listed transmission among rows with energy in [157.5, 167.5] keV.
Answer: 1.92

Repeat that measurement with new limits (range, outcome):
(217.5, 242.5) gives 1.948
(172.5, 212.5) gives 2.095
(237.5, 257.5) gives 1.784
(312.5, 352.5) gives 1.876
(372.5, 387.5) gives 1.716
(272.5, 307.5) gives 1.936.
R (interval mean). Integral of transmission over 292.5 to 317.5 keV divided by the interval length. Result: 1.79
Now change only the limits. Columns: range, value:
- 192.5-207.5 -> 1.88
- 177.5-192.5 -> 1.97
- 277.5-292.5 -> 1.87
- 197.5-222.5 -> 1.87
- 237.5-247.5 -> 1.77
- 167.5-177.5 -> 1.97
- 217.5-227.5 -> 1.87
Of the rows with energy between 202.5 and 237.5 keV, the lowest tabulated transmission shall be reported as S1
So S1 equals 1.743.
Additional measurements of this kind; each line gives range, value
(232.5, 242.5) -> 1.75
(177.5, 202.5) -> 1.888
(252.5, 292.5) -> 1.739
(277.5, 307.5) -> 1.766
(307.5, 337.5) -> 1.654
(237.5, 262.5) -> 1.656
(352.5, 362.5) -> 1.651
